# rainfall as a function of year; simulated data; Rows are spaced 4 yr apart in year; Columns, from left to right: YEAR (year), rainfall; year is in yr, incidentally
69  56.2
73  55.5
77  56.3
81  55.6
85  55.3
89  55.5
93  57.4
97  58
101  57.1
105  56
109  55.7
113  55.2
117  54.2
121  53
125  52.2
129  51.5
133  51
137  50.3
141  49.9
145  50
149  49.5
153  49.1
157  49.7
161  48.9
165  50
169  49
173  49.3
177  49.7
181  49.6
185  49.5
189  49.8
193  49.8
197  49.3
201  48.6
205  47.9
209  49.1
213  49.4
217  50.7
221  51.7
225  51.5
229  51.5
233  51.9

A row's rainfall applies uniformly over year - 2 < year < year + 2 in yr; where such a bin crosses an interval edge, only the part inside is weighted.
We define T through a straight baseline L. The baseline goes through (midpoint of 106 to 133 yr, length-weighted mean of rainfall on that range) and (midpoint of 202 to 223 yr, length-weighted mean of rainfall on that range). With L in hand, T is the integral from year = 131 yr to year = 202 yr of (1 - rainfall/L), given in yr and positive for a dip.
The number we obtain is 2.7 yr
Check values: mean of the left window 53.5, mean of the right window 49.7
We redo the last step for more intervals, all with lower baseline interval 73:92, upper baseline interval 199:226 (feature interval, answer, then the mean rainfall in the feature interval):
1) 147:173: 1.4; 49.4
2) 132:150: 1.0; 50.1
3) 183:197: 0.3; 49.6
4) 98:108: -0.3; 56.6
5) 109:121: -0.1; 54.6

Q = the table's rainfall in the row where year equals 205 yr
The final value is 47.9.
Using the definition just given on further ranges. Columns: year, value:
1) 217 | 50.7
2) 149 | 49.5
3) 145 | 50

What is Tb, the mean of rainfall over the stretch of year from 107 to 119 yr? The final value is 55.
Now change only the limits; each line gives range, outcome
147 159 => 49.4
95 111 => 56.7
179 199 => 49.6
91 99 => 57.7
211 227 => 50.8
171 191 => 49.6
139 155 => 49.6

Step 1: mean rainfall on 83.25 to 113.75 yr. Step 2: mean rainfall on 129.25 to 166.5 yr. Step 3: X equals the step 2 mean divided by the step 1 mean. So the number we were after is 0.9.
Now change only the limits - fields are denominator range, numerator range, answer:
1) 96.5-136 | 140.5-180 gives 0.91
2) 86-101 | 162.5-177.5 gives 0.87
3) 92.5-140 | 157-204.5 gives 0.91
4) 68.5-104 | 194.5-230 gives 0.89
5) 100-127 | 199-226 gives 0.91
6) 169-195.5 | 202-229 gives 1.01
